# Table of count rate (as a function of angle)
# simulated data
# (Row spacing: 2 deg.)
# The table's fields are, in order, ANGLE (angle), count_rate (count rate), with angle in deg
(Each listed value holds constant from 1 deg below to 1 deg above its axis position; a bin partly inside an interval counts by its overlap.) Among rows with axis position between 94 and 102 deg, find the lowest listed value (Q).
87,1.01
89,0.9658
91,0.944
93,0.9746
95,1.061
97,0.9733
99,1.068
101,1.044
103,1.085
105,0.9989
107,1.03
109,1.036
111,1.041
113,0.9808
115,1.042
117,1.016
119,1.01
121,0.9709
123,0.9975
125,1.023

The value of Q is 0.9733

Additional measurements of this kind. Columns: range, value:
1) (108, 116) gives 0.9808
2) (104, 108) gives 0.9989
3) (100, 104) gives 1.044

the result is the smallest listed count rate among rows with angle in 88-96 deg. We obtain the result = 0.944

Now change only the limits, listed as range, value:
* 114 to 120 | 1.01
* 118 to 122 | 0.9709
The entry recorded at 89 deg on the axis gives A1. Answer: 0.9658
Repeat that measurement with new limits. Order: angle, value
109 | 1.036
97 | 0.9733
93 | 0.9746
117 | 1.016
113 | 0.9808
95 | 1.061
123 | 0.9975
